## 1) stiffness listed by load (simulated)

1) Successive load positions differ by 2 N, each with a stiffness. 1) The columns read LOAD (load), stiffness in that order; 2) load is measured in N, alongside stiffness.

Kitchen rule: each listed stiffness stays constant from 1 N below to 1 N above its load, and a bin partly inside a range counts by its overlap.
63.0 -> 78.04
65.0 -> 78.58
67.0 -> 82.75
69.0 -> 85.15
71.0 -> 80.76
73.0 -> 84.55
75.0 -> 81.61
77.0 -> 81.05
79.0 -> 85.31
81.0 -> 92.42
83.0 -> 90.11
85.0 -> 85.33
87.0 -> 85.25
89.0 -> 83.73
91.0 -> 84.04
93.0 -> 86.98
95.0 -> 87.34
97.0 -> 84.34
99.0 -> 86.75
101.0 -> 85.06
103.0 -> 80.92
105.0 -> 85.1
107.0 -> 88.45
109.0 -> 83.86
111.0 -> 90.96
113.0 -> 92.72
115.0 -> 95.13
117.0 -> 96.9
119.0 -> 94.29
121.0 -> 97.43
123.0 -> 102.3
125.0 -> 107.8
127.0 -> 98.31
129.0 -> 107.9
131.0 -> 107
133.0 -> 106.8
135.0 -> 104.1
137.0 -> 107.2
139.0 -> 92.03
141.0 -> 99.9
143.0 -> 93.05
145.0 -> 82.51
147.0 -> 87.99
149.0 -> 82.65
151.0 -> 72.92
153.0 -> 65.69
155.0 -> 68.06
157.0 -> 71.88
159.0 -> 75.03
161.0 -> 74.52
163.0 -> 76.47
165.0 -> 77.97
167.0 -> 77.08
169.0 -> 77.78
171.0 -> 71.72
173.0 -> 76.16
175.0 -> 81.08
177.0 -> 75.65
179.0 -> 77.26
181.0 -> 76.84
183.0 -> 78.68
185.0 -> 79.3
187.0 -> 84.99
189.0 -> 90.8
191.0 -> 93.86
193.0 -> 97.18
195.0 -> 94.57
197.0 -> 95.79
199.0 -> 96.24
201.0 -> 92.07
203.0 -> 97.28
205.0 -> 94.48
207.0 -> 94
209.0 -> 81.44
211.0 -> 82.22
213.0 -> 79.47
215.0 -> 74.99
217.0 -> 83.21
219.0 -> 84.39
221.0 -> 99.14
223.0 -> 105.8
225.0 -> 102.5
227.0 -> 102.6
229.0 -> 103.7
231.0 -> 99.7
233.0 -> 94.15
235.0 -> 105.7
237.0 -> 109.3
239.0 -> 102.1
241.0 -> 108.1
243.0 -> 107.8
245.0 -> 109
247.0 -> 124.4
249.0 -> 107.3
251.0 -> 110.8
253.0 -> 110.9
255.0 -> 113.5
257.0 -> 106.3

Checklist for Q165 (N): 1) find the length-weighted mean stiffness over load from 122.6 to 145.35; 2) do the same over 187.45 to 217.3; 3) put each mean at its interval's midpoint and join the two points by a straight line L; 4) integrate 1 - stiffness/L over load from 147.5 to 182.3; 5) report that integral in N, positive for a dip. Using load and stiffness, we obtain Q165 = 7.5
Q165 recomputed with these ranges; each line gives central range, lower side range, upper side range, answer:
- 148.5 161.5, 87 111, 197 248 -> 2.6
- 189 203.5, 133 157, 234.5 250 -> 0.6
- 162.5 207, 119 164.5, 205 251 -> 4.4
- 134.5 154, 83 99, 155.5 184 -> -2.2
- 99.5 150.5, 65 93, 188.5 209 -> -3.6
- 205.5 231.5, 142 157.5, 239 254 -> 2.5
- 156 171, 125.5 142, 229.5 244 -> 4.0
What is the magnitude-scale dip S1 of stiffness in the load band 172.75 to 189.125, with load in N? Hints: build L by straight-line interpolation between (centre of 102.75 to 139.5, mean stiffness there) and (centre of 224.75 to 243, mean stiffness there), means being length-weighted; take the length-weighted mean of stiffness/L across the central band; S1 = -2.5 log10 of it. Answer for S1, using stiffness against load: 0.25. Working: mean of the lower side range 97.2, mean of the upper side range 103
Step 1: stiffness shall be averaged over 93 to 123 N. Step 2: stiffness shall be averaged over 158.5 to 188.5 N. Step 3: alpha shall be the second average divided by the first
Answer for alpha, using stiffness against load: 0.9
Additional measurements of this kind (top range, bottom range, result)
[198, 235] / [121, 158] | 1.01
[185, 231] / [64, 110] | 1.09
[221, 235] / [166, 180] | 1.32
